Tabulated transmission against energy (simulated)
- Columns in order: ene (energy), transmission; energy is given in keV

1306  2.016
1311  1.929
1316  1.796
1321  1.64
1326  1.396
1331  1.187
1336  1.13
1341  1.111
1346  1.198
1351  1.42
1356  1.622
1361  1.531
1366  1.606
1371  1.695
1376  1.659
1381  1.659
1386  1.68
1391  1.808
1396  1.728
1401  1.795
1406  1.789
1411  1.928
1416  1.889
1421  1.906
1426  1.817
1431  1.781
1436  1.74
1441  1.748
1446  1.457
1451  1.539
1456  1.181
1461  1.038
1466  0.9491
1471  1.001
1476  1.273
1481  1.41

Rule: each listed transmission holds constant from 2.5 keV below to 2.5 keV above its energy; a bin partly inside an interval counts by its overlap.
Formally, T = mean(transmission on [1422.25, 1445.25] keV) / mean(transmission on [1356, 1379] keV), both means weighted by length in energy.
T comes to 1.1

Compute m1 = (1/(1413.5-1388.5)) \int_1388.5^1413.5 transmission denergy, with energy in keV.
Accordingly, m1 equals 1.81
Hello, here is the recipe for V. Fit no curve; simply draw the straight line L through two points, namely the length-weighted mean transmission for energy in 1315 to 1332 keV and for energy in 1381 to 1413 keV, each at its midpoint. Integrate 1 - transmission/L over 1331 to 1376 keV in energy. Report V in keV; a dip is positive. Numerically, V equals 5.7 keV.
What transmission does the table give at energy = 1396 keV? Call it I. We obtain 1.728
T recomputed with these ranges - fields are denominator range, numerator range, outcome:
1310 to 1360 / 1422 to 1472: 1.01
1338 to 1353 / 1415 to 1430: 1.51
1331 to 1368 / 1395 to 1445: 1.33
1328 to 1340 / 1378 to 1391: 1.46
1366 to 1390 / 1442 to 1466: 0.77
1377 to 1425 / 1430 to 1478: 0.76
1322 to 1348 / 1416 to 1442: 1.47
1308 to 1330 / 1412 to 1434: 1.11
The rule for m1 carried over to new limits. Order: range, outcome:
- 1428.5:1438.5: 1.76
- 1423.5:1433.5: 1.8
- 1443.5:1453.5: 1.5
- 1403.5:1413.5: 1.86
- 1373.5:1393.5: 1.7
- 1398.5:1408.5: 1.79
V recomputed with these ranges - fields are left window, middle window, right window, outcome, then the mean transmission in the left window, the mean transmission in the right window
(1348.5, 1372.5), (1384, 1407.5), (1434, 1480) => -4.47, 1.57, 1.32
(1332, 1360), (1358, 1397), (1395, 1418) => -2.28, 1.3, 1.83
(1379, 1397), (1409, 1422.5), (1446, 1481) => -3.34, 1.72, 1.2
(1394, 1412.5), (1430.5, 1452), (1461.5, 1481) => -3.46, 1.81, 1.11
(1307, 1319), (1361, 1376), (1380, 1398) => 1.12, 1.87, 1.72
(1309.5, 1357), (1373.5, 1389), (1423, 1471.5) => -2.54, 1.43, 1.45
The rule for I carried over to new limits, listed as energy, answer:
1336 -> 1.13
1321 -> 1.64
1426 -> 1.817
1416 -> 1.889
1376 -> 1.659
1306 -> 2.016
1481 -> 1.41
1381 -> 1.659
